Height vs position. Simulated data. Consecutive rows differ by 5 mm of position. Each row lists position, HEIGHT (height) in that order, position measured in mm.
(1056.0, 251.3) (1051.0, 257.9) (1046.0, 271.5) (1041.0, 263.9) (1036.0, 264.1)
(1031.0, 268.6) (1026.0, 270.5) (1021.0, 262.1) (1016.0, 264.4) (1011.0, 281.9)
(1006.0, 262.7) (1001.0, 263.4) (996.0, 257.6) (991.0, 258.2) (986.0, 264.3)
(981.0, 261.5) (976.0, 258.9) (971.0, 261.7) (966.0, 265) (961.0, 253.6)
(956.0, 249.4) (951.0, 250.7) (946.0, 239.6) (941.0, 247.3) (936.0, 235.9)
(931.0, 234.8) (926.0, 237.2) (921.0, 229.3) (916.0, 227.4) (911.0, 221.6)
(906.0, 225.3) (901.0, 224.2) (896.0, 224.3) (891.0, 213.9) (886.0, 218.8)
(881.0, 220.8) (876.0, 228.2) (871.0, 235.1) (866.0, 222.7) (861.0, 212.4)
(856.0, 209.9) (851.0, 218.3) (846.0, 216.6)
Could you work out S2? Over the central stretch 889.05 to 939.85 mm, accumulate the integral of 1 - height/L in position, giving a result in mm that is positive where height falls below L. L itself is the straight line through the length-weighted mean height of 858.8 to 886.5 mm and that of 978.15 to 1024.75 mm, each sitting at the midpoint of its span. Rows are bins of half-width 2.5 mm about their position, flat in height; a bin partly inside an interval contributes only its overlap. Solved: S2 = 1.9 mm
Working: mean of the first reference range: 223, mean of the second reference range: 264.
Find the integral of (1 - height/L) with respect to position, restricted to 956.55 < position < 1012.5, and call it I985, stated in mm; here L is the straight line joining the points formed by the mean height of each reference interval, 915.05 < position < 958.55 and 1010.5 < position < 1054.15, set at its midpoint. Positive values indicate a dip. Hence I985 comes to -1.98 mm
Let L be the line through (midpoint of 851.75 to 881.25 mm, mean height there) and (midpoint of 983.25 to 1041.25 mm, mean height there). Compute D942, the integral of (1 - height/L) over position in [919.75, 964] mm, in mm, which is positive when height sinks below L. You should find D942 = 0.3 mm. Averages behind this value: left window 221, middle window 243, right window 265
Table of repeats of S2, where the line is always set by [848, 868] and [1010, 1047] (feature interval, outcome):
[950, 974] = -0.9 mm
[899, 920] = 0.6 mm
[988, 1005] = -0.1 mm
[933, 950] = 0.0 mm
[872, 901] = 0.3 mm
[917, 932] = 0.2 mm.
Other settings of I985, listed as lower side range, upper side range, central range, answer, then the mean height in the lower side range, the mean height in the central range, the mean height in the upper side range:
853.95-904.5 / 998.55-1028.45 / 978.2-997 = -0.1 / 221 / 261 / 268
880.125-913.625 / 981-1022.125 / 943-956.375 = -0.2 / 221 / 246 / 264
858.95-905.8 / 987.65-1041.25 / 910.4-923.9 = 0.4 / 223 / 227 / 265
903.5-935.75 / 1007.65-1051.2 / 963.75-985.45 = -1.2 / 230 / 262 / 268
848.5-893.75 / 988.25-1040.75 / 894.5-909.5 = 0.3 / 220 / 224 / 265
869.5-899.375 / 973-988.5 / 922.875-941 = 0.4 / 223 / 237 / 262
